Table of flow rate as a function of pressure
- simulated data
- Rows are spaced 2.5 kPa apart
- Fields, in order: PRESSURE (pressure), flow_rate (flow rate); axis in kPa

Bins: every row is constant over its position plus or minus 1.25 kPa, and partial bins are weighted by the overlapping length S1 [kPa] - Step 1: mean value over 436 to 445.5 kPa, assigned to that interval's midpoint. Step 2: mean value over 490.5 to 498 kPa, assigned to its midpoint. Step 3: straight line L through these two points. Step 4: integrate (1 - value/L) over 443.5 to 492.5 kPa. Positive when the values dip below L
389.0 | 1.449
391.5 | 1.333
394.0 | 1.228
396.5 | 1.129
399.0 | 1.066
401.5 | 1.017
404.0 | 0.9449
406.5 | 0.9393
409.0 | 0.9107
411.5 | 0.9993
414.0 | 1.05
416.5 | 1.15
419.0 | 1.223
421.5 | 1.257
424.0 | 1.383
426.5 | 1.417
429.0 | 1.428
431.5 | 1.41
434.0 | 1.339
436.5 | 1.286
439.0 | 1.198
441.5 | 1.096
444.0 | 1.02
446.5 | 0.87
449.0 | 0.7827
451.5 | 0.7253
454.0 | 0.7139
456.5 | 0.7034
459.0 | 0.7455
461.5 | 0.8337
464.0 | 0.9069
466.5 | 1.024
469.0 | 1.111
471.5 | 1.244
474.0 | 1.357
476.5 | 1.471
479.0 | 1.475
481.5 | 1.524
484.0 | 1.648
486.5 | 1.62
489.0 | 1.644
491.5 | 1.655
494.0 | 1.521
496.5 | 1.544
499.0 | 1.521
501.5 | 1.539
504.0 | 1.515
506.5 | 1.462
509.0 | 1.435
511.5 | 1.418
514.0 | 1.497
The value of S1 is 8.0 kPa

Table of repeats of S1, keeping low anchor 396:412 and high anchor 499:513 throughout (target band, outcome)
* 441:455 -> 4.0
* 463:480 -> 1.2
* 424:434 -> -2.6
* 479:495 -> -2.4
